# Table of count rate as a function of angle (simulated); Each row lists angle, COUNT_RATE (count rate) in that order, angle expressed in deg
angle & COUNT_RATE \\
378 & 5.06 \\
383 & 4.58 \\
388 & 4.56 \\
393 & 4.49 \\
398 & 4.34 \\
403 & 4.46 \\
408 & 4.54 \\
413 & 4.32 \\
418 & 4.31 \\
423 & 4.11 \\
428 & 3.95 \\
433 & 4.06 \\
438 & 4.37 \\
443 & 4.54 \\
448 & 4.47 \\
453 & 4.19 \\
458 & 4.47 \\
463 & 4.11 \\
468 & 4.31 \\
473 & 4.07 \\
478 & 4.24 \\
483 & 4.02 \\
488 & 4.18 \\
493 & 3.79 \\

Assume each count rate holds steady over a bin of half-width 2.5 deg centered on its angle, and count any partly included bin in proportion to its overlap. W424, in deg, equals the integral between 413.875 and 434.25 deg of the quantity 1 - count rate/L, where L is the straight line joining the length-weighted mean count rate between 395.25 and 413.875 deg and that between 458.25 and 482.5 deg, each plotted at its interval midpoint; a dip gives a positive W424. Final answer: 1.07 deg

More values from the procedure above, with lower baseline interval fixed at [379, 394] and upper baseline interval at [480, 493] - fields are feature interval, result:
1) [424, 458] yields 0.2 deg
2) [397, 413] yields 0.2 deg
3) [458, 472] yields -0.3 deg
